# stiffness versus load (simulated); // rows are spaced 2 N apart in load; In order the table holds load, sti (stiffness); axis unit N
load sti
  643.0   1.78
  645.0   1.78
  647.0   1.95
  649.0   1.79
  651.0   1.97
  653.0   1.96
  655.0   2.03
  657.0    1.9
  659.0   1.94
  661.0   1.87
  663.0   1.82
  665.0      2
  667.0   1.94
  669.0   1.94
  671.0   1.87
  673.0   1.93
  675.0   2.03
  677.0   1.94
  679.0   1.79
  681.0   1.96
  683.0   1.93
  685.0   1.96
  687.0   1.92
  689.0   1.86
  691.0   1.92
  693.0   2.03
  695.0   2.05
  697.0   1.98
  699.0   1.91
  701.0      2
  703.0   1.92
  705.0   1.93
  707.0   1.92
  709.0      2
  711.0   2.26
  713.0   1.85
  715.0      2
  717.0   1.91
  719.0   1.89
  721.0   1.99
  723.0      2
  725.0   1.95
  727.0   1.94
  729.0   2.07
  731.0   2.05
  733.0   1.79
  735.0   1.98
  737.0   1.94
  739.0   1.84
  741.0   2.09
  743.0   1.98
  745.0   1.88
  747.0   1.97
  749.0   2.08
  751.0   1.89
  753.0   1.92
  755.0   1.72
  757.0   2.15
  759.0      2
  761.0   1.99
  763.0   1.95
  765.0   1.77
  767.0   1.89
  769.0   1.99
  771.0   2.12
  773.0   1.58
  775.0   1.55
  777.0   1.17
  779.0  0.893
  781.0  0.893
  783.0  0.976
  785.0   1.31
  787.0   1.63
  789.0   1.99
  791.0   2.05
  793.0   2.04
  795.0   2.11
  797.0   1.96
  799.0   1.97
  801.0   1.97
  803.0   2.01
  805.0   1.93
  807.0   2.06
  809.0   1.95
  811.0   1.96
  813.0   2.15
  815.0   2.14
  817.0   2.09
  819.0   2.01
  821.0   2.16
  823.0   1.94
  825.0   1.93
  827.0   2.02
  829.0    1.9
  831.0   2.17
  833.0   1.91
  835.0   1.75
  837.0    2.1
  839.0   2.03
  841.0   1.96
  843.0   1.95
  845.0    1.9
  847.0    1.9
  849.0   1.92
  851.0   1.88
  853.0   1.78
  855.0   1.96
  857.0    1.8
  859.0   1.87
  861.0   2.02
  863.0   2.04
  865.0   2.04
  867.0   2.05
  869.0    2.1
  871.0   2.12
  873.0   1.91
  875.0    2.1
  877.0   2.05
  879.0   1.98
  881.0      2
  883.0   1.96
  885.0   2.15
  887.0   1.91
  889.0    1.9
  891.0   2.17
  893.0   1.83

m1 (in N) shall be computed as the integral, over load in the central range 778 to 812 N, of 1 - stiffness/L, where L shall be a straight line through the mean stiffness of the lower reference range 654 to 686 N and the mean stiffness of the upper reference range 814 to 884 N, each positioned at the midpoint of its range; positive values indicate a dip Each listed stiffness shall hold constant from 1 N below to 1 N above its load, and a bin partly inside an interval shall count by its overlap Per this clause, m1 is 3.8 N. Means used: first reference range 1.93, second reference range 1.98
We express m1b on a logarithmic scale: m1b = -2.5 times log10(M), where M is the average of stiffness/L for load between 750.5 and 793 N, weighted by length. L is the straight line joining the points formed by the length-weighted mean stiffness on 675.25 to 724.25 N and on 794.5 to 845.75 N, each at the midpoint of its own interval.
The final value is 0.171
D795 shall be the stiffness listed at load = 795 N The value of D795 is 2.11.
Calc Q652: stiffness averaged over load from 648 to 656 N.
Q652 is 1.94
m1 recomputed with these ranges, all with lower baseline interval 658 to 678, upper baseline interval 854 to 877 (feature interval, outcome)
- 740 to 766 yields 0.10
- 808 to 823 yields -0.55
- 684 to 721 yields -0.41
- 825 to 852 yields 0.55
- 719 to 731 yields -0.23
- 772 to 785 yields 5.16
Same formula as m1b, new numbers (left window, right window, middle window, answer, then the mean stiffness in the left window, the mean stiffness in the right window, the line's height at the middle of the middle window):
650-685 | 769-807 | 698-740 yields -0.074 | 1.93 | 1.69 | 1.83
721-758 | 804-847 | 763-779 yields 0.170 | 1.96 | 2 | 1.97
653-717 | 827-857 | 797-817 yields -0.043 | 1.95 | 1.93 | 1.94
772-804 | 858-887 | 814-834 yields -0.130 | 1.63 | 2.02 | 1.8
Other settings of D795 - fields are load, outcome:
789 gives 1.99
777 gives 1.17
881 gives 2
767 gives 1.89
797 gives 1.96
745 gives 1.88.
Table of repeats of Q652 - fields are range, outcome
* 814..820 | 2.08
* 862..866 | 2.04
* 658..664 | 1.88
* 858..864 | 1.98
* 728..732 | 2.06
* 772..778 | 1.43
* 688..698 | 1.97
